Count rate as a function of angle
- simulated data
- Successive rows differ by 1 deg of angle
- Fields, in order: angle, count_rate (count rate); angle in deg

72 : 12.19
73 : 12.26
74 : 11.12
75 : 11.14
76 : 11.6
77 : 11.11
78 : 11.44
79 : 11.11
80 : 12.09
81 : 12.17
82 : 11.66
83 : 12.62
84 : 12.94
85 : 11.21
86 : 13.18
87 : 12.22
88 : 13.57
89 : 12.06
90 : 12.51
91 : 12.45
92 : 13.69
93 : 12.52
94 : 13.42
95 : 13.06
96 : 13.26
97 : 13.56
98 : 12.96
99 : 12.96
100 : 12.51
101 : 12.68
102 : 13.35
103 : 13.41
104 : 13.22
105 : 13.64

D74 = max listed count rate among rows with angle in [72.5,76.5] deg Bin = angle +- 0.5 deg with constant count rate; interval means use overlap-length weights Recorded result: 12.26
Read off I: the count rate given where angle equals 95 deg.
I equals 13.06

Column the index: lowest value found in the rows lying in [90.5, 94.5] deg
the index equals 12.45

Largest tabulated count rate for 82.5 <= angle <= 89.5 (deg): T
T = 13.57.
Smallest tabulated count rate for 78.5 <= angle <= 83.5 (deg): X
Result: 11.11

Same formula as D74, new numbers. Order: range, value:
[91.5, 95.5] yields 13.69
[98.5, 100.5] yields 12.96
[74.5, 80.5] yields 12.09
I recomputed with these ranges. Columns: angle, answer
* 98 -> 12.96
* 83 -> 12.62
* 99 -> 12.96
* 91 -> 12.45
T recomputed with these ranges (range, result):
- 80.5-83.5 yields 12.62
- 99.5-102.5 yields 13.35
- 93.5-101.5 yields 13.56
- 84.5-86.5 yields 13.18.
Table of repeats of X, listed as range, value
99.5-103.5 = 12.51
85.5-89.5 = 12.06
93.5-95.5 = 13.06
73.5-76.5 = 11.12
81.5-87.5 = 11.21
